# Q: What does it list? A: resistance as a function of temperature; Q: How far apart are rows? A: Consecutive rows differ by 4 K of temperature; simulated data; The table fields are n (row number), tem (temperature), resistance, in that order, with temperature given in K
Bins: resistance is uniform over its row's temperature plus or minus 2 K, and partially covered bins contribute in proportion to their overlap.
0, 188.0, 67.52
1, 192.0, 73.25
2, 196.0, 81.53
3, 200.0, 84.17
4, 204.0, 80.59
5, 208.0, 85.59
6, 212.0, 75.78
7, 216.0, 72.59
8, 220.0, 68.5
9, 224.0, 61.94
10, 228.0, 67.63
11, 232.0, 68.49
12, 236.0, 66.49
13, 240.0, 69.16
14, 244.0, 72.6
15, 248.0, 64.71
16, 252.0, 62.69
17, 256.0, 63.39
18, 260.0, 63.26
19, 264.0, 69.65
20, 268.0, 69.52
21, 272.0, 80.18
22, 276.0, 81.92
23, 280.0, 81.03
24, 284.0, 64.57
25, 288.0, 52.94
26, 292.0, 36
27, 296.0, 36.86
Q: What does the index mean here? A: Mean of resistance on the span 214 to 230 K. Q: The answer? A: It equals 67.7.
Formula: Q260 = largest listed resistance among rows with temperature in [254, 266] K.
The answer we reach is 69.65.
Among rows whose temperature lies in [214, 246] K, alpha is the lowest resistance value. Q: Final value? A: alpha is 61.94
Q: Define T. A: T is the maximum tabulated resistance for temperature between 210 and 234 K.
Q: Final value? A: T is 75.78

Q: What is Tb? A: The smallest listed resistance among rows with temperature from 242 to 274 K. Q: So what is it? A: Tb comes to 62.69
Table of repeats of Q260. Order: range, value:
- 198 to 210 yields 85.59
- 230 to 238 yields 68.49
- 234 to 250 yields 72.6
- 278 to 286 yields 81.03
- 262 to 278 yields 81.92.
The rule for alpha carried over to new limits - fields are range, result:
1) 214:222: 68.5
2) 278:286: 64.57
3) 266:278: 69.52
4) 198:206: 80.59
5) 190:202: 73.25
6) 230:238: 66.49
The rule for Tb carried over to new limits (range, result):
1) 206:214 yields 75.78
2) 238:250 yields 64.71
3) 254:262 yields 63.26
